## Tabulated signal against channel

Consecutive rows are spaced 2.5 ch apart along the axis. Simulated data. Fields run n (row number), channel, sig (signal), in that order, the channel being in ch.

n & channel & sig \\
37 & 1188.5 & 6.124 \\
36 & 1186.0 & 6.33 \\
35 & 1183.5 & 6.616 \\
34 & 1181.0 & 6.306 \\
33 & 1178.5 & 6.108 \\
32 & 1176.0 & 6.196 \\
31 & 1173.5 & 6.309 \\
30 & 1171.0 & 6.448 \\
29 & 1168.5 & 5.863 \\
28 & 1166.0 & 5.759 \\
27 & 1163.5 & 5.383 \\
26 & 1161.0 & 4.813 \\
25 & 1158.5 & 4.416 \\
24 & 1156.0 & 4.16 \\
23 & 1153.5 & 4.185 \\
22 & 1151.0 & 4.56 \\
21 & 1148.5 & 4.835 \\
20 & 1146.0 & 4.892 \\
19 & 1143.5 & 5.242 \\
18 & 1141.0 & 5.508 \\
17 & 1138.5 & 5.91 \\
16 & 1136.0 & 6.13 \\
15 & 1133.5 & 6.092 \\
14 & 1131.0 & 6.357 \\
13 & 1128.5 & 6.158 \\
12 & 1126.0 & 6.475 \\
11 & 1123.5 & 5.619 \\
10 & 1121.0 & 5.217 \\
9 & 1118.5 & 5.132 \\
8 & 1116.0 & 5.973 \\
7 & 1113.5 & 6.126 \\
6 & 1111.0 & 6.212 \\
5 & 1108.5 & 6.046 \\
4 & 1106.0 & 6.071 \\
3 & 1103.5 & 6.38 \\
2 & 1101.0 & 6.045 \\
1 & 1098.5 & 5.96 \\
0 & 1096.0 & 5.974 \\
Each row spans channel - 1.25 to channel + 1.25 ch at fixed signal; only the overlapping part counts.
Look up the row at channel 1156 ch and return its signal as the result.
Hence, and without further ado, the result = 4.16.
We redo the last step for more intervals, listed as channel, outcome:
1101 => 6.045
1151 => 4.56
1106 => 6.071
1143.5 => 5.242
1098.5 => 5.96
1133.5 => 6.092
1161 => 4.813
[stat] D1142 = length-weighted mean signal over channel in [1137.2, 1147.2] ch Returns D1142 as 5.39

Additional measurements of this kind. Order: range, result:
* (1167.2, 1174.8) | 6.2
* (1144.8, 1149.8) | 4.86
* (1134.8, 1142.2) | 5.85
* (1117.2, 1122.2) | 5.18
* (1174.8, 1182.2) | 6.2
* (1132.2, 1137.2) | 6.11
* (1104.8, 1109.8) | 6.06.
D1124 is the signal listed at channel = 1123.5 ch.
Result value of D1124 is 5.619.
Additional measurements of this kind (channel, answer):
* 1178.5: 6.108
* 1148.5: 4.835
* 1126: 6.475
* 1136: 6.13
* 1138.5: 5.91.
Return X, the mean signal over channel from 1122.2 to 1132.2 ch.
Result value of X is 6.15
